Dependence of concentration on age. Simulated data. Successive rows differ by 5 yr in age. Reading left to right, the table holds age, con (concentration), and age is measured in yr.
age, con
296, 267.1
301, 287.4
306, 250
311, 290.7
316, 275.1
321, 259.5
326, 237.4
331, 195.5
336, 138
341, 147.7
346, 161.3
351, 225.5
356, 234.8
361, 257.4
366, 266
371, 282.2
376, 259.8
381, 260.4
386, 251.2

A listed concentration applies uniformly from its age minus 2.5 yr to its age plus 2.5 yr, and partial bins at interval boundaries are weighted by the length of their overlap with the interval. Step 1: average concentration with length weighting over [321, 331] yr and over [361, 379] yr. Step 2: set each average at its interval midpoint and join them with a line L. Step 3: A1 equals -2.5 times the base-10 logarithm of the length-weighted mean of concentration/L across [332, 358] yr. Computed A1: 0.342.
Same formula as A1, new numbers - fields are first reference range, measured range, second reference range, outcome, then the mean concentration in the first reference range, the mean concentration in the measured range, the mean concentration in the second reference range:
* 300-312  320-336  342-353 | 0.07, 273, 214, 186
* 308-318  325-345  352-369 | 0.47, 282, 174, 251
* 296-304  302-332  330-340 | -0.17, 279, 256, 160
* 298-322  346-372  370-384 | 0.11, 273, 243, 265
